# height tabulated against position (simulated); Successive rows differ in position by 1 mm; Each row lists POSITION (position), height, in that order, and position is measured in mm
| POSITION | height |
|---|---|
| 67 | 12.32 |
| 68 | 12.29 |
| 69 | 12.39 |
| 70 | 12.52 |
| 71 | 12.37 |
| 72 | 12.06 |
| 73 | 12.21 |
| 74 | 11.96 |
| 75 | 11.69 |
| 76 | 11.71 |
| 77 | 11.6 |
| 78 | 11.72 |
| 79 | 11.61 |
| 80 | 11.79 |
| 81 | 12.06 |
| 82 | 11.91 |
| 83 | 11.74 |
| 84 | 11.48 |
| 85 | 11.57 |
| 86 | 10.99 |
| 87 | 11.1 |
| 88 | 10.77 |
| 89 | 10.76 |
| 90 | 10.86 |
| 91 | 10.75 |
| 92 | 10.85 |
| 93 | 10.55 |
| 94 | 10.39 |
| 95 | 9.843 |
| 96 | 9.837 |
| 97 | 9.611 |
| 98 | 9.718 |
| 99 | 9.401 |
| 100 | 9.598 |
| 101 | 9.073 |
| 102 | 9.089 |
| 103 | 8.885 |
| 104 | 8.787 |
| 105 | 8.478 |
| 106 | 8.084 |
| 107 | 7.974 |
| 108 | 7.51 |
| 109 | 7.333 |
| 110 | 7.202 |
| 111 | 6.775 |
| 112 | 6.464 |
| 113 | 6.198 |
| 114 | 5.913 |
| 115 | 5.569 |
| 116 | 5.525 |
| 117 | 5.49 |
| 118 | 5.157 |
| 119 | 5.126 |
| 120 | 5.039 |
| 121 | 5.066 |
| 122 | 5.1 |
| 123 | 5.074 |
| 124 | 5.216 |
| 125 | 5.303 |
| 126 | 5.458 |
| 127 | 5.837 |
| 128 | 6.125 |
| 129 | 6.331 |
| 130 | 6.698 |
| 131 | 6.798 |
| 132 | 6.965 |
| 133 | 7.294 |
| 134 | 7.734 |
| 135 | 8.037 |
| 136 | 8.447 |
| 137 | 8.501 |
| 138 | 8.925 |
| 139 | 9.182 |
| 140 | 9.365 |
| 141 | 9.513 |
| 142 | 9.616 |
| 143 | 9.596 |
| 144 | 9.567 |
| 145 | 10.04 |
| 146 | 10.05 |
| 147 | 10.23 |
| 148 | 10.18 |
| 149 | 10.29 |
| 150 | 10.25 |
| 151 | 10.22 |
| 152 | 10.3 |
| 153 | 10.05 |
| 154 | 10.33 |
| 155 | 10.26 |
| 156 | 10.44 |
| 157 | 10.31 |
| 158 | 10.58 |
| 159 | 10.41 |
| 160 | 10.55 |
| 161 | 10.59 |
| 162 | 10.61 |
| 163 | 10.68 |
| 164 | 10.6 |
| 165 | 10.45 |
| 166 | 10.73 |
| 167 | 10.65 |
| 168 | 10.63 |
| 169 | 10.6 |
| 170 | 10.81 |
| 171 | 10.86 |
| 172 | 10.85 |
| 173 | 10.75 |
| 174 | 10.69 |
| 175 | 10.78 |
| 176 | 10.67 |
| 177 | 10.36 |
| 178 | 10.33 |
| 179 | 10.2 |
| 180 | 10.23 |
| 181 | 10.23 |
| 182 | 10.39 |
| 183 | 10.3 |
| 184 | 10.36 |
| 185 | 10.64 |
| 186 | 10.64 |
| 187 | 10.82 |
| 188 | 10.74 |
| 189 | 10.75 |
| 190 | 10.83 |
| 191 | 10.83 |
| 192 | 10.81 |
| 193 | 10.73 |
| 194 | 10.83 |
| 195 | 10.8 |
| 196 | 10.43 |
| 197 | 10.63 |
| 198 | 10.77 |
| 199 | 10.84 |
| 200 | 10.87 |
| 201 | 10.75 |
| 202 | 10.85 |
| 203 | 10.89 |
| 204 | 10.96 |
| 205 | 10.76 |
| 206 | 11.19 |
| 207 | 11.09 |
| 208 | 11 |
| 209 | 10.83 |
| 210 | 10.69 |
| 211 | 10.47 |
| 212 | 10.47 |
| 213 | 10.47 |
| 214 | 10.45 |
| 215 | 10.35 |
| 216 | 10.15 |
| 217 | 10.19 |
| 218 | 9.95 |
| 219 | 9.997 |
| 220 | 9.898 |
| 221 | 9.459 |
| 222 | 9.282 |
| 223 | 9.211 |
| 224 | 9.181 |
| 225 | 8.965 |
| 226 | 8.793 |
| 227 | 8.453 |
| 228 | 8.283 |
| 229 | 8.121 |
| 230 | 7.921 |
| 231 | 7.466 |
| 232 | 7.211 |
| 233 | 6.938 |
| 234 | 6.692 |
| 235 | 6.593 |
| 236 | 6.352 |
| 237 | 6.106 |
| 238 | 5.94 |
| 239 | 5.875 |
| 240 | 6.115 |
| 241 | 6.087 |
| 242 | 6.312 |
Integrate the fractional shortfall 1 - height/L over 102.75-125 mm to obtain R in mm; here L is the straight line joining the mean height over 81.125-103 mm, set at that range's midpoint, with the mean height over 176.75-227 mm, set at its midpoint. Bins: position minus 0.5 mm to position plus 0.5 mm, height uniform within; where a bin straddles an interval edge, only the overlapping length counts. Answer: 8.6 mm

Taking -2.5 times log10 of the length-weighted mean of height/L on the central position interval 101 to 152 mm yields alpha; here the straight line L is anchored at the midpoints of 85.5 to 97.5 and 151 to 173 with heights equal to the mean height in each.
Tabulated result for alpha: 0.35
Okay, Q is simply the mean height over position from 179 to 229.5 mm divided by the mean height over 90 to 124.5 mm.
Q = 1.33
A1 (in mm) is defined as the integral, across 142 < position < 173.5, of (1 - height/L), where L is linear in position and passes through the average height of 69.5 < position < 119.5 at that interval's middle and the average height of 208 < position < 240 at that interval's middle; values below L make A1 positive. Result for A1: -4.19 mm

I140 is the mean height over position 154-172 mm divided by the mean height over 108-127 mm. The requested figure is 1.83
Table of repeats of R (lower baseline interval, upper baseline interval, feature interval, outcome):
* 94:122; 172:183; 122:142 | 3.2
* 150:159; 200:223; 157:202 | -1.1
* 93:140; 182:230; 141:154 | -2.6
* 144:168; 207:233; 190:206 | -1.7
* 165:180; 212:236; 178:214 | -3.3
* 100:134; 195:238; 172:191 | -4.6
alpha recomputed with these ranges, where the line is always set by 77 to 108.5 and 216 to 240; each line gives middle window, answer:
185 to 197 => -0.23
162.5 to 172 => -0.18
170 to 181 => -0.18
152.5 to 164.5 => -0.14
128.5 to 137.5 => 0.28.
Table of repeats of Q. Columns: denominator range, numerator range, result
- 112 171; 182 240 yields 1.14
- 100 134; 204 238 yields 1.38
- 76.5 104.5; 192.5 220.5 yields 1.00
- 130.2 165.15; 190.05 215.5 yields 1.12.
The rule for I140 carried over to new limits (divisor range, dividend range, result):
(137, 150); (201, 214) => 1.11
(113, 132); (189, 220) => 1.88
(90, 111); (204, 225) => 1.12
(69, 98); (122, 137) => 0.58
